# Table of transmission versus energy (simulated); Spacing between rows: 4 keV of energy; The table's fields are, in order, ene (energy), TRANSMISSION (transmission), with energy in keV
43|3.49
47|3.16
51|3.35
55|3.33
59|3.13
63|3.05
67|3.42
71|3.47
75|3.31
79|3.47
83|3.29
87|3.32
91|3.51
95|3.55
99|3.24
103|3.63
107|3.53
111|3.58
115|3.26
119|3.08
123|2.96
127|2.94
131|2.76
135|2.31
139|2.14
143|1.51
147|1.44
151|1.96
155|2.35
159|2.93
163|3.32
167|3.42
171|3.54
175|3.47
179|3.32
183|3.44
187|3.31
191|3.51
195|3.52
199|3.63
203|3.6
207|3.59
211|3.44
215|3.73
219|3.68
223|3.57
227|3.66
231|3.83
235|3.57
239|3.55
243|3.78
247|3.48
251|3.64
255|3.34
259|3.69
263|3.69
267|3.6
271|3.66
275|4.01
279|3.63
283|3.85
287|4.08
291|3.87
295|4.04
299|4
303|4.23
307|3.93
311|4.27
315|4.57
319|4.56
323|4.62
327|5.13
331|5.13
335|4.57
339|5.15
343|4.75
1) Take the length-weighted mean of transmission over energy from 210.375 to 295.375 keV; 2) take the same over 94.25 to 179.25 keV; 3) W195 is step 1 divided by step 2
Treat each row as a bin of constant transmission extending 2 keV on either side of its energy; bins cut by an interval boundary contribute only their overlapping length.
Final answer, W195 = 1.3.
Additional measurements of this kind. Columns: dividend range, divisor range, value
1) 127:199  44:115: 0.85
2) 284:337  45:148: 1.42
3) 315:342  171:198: 1.40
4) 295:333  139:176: 1.71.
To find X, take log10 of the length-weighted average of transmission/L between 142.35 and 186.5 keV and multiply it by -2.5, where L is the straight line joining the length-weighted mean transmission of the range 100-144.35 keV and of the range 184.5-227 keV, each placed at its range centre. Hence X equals 0.147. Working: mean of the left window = 2.91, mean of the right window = 3.56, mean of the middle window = 2.85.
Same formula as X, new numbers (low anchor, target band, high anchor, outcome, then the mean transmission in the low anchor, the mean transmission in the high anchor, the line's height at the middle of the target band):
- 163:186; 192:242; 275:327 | 0.017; 3.42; 4.17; 3.67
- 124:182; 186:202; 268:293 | -0.149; 2.69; 3.84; 3.06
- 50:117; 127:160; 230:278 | 0.497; 3.38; 3.65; 3.47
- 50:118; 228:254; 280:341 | 0.126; 3.37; 4.39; 4.08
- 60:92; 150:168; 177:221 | 0.229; 3.34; 3.52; 3.47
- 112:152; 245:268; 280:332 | 0.062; 2.48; 4.3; 3.78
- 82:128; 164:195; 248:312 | 0.035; 3.33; 3.83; 3.55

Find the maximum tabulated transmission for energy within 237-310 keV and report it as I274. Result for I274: 4.23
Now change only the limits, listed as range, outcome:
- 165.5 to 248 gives 3.83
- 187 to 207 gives 3.63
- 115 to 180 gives 3.54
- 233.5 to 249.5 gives 3.78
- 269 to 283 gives 4.01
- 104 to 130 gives 3.58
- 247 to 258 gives 3.64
